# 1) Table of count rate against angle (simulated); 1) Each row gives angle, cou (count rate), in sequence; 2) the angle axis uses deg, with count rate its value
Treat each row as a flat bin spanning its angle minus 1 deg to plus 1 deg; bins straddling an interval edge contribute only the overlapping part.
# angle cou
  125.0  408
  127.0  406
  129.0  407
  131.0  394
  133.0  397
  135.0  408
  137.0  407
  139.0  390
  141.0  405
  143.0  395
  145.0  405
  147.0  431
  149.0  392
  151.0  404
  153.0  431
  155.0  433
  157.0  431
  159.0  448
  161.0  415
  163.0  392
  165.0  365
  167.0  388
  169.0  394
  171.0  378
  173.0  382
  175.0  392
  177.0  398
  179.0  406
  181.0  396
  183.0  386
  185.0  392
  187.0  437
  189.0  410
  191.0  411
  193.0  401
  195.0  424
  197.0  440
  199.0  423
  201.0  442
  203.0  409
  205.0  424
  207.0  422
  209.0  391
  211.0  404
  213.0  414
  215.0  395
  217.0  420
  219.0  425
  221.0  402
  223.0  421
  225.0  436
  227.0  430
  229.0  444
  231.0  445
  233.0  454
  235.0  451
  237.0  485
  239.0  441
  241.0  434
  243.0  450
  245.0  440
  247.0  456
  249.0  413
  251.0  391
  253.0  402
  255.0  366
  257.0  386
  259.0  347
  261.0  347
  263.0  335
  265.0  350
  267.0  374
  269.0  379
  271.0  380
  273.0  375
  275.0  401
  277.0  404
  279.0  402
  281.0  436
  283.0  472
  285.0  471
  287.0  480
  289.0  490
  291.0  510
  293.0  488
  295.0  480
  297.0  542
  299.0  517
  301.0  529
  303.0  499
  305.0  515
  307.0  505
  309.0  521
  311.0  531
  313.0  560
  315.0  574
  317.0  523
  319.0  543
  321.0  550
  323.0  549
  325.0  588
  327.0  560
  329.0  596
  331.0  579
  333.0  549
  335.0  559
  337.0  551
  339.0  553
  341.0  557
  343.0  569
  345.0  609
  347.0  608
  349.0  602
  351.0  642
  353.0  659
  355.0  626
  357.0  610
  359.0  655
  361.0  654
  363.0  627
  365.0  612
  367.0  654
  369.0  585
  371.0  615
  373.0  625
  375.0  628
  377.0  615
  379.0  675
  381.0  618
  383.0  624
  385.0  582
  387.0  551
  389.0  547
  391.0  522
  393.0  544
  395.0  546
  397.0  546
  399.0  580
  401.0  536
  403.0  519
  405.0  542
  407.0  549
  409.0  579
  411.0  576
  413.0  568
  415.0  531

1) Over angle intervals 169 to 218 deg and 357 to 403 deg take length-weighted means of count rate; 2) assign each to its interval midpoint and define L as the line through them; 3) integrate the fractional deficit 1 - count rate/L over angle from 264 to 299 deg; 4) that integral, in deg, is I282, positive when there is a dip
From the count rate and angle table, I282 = 4.1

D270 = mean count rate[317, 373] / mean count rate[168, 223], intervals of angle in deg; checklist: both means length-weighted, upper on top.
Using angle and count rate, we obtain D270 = 1.5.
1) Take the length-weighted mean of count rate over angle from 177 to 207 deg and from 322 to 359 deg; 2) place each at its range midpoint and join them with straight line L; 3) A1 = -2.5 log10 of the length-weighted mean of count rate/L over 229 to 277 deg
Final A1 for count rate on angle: 0.19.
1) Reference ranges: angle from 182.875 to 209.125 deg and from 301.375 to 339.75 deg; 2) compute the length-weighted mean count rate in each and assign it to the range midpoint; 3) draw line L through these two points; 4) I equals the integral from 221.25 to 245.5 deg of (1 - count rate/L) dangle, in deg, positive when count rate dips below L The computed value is 0.69 deg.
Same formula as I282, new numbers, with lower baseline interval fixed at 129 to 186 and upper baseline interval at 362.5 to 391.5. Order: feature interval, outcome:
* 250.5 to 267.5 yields 4.5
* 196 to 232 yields 2.6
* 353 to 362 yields -0.8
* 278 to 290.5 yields 1.4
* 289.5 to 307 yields 0.8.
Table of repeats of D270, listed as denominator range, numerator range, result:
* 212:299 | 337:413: 1.39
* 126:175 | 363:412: 1.44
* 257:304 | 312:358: 1.33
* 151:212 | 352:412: 1.45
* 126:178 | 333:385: 1.52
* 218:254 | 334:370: 1.40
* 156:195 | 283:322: 1.28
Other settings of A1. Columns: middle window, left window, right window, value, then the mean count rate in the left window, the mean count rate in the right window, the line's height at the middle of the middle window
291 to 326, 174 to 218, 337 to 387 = 0.04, 411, 614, 549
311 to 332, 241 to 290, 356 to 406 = -0.13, 407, 592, 497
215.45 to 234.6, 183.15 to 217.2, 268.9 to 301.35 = -0.01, 414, 457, 427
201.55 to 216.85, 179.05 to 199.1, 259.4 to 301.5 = 0.02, 411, 434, 416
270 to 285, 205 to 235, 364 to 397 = 0.17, 423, 595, 484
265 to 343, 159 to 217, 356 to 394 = 0.07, 406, 608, 531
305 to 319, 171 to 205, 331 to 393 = 0.02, 409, 601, 546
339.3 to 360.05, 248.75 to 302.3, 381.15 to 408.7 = -0.21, 425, 556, 506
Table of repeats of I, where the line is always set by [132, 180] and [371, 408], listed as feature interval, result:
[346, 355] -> -1.3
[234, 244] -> 0.3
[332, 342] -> -0.3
